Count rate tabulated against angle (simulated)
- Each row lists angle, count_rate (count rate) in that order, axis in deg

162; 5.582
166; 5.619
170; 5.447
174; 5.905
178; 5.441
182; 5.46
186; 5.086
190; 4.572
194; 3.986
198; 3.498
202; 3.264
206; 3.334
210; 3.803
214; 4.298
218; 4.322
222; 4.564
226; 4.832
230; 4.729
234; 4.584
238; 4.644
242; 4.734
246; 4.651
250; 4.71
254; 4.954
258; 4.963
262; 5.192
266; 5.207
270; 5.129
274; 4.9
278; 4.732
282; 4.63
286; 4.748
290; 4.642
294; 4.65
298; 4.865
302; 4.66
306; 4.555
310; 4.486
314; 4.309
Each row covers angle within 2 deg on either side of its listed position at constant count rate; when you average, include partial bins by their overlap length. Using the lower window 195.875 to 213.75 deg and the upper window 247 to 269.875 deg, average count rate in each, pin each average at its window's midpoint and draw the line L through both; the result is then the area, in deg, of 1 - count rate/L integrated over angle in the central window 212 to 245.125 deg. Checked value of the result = -3.17 deg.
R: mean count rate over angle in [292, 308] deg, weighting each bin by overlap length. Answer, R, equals 4.68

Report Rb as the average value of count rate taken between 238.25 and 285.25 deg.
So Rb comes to 4.88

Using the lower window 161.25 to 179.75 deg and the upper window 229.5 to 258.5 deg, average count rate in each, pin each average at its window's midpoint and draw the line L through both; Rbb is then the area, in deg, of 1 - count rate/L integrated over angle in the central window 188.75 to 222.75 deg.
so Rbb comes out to 8.2 deg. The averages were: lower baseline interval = 5.6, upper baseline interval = 4.74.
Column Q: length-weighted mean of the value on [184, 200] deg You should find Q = 4.29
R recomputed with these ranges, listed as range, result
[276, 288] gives 4.7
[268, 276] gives 5.01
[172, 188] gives 5.47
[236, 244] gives 4.69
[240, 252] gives 4.7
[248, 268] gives 5.01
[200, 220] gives 3.8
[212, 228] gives 4.5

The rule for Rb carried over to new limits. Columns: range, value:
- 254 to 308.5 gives 4.84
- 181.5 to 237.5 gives 4.29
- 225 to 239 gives 4.69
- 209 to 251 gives 4.55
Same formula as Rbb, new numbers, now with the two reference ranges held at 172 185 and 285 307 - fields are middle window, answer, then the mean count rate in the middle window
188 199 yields 2.8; 4.07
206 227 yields 4.1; 4.24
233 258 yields 1.6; 4.74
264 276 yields -0.5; 5.08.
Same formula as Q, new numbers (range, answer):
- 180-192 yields 5.04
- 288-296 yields 4.65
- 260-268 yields 5.2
